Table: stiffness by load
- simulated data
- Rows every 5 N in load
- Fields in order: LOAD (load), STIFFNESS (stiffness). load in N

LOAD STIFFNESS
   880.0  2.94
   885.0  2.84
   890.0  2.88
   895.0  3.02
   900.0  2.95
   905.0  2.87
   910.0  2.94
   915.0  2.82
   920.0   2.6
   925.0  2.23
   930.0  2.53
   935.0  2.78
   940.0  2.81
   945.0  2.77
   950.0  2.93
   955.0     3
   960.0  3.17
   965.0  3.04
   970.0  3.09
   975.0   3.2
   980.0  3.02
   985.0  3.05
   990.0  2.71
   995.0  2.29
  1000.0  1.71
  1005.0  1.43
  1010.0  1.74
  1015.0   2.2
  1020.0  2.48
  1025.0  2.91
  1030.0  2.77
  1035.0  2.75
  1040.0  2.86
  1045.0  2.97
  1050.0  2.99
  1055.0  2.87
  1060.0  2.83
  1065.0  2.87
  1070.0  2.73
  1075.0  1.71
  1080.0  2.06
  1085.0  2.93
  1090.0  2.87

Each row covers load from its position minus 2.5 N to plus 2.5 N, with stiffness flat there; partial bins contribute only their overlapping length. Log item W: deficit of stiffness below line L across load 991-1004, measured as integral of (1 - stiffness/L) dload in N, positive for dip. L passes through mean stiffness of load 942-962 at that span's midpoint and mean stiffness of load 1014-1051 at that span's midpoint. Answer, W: 3.8 N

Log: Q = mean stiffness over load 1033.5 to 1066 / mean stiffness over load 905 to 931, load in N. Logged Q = 1.09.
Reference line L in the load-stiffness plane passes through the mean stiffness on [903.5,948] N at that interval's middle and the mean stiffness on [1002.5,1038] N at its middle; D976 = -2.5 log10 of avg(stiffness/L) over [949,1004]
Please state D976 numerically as -0.12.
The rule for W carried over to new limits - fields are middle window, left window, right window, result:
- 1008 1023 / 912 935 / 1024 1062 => 3.34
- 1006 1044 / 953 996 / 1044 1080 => 3.81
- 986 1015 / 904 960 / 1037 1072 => 7.96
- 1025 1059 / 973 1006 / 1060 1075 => -3.66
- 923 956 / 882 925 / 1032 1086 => 0.92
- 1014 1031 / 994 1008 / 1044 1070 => -3.21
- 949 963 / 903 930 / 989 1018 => -4.06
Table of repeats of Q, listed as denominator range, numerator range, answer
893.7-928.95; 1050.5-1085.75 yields 0.93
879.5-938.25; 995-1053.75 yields 0.88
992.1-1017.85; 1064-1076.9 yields 1.28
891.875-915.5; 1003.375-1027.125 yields 0.74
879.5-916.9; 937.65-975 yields 1.03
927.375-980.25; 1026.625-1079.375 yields 0.92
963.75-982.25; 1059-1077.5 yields 0.81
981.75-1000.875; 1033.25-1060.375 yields 1.14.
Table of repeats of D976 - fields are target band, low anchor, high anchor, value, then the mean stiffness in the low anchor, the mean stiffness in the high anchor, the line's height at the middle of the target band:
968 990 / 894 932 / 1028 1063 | -0.09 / 2.74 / 2.86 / 2.8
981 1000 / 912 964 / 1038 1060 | 0.10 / 2.77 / 2.91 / 2.84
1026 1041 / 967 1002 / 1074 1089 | -0.10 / 2.74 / 2.35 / 2.54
